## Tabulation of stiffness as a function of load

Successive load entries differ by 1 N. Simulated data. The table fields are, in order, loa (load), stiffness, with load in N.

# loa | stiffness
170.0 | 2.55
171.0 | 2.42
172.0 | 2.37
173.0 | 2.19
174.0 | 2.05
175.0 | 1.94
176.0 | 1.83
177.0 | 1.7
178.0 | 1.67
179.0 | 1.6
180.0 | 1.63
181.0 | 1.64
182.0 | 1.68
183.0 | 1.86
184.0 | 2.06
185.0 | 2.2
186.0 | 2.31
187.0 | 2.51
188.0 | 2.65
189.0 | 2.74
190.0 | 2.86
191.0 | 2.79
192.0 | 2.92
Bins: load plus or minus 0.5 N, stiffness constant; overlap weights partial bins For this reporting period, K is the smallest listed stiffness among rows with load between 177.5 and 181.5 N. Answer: 1.6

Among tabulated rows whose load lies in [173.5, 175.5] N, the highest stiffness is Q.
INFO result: 2.05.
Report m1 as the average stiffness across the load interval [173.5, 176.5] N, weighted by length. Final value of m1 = 1.94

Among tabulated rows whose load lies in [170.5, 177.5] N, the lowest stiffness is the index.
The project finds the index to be 1.7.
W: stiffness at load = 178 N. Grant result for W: 1.67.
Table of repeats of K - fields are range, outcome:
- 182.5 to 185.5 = 1.86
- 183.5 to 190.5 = 2.06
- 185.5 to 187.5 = 2.31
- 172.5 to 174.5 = 2.05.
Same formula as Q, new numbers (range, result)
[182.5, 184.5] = 2.06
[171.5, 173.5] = 2.37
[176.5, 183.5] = 1.86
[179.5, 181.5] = 1.64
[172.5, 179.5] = 2.19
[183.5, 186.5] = 2.31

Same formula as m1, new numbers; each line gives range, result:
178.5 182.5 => 1.64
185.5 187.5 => 2.41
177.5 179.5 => 1.64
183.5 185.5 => 2.13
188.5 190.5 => 2.8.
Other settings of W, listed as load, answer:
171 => 2.42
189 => 2.74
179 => 1.6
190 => 2.86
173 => 2.19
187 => 2.51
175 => 1.94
